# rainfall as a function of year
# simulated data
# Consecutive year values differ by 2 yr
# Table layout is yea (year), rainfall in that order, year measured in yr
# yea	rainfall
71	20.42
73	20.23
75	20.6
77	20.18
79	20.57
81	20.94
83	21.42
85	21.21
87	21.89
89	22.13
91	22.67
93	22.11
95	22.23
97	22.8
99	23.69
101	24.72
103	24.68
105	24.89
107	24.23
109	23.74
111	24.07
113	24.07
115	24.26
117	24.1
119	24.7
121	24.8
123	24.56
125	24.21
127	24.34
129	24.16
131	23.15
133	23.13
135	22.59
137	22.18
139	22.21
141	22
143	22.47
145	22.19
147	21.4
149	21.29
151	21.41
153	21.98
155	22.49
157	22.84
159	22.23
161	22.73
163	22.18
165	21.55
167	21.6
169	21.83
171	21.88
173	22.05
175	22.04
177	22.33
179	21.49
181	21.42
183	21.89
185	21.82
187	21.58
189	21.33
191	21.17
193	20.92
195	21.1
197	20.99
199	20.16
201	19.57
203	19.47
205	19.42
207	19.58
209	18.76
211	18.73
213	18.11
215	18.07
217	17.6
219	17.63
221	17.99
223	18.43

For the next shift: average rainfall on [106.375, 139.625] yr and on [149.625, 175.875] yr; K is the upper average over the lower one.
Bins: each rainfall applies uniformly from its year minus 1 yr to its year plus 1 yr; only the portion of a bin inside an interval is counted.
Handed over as 0.9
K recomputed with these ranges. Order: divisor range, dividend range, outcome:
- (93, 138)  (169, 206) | 0.89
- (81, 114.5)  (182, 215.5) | 0.87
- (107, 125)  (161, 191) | 0.90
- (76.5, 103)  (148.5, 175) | 0.99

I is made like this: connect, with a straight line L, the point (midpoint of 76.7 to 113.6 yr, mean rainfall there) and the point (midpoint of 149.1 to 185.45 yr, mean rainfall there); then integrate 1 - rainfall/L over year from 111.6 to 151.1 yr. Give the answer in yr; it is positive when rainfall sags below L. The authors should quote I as -1.46 yr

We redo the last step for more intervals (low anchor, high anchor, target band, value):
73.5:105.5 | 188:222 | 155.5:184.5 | -2.46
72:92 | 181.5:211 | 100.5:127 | -4.27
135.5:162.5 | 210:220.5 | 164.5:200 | -2.57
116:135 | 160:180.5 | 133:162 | 1.05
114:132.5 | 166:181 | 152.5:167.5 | 0.18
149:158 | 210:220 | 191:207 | -0.97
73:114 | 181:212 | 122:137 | -1.23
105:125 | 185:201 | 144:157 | 0.53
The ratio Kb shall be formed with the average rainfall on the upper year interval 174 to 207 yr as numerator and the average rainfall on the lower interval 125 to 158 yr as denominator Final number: 0.9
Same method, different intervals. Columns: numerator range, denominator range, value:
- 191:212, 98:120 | 0.82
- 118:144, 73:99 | 1.08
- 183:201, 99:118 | 0.87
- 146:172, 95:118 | 0.91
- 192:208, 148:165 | 0.91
